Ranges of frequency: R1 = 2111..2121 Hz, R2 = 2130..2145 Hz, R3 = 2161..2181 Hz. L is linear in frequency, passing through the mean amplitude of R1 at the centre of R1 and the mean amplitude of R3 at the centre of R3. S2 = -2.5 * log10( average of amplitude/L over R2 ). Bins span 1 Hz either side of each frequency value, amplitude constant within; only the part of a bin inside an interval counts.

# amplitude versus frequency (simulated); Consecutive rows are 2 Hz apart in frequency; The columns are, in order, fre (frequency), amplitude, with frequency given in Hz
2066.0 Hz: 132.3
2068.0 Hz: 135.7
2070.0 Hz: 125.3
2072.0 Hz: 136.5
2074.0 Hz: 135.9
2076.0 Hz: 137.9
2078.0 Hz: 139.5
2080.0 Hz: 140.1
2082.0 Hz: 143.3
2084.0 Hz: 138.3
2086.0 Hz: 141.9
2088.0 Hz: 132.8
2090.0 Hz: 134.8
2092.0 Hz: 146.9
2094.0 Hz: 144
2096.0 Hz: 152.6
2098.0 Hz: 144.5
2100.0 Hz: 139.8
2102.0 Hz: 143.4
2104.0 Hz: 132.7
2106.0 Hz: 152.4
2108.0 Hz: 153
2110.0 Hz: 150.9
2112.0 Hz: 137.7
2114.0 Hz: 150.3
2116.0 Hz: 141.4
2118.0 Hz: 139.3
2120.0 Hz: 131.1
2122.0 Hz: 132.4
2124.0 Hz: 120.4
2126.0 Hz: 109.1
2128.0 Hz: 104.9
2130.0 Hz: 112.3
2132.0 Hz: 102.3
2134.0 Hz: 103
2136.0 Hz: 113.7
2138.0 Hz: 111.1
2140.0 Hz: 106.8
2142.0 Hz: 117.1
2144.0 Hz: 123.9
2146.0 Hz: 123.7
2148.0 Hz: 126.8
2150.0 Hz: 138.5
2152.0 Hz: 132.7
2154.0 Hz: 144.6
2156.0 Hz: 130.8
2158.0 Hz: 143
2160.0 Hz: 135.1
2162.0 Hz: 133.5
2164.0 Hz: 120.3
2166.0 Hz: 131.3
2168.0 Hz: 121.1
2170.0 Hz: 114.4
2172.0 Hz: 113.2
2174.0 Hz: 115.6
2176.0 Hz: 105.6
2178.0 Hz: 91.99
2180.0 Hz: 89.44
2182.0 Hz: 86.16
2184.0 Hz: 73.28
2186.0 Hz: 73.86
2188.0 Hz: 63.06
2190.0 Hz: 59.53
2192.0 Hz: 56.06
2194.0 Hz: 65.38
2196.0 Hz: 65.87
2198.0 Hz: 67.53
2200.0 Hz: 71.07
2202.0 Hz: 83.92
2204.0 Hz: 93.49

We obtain 0.17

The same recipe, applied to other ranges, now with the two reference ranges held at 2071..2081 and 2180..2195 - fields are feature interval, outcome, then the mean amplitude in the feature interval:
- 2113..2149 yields -0.158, 121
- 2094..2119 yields -0.212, 145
